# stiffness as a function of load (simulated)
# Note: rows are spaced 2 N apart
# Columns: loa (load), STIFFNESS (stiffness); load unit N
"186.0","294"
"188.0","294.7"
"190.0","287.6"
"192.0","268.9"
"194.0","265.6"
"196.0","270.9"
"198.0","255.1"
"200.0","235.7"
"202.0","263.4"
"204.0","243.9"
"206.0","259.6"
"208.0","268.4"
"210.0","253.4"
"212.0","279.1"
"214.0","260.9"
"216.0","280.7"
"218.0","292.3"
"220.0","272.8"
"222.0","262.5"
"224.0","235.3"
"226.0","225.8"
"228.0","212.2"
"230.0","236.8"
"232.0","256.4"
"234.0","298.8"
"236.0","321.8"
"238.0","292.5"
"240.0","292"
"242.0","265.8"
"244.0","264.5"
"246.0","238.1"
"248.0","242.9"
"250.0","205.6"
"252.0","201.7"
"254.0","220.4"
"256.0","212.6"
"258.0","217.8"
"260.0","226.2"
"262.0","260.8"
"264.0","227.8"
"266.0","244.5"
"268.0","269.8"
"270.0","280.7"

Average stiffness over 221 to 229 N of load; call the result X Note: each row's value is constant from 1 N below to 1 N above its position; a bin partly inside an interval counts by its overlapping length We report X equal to 234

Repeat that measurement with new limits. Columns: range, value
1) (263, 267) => 236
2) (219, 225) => 257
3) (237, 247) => 271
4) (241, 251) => 243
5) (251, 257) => 212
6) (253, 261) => 219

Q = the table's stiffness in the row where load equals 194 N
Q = 265.6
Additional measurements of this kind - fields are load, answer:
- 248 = 242.9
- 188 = 294.7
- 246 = 238.1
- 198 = 255.1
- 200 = 235.7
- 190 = 287.6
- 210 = 253.4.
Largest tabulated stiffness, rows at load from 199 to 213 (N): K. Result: 279.1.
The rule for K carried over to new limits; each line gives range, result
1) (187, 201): 294.7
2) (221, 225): 262.5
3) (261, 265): 260.8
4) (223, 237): 321.8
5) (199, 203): 263.4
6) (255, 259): 217.8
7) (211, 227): 292.3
